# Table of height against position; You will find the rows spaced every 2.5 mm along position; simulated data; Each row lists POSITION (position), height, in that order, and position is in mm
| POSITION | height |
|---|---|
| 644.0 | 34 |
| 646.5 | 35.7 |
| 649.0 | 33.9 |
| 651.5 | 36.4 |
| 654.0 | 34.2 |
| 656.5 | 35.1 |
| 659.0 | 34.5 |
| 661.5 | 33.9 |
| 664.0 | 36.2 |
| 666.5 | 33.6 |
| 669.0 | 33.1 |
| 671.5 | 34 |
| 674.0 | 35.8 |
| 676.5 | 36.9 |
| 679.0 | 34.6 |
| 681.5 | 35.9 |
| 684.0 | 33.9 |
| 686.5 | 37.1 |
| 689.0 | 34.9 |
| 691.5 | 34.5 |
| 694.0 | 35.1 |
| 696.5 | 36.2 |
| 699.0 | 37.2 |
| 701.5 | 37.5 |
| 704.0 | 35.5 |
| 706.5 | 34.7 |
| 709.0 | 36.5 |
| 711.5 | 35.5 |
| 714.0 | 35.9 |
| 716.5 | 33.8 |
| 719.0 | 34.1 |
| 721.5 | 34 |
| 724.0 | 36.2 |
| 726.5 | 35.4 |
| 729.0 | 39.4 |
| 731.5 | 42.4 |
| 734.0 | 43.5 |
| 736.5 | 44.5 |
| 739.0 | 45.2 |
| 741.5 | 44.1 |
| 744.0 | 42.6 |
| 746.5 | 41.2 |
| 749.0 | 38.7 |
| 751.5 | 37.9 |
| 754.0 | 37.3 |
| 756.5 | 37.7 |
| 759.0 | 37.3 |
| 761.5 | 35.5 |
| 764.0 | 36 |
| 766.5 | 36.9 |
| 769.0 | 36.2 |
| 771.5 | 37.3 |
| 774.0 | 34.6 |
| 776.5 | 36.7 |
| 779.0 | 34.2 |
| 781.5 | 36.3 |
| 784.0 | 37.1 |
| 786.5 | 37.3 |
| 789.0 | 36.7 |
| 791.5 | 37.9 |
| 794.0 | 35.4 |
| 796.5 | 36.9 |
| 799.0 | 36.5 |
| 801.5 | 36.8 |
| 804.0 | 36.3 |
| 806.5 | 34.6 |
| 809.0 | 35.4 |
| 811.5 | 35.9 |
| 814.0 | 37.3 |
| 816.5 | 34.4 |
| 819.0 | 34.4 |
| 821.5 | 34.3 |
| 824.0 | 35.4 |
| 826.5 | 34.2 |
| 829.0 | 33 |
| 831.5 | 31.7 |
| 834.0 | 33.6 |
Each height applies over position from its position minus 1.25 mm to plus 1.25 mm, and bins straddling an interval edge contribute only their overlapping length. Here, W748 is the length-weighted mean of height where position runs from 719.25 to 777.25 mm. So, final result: 38.7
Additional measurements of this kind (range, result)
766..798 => 36.4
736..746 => 43.9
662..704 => 35.4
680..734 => 36.2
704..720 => 35.1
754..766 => 36.7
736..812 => 37.6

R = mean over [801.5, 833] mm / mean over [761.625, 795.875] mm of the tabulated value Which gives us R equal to 0.96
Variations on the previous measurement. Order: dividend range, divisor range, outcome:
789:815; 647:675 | 1.05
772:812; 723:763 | 0.91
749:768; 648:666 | 1.06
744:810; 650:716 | 1.04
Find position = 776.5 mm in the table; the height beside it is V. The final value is 36.7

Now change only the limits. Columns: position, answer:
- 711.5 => 35.5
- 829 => 33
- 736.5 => 44.5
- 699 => 37.2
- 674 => 35.8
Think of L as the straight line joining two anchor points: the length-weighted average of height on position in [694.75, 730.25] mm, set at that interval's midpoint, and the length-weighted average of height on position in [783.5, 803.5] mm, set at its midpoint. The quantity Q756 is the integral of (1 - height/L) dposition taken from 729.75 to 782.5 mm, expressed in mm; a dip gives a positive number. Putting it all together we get -3.69 mm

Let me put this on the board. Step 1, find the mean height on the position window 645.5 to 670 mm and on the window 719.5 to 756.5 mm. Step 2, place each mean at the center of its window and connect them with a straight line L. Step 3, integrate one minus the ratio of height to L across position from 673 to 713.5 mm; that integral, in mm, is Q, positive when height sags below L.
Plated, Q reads 1.4 mm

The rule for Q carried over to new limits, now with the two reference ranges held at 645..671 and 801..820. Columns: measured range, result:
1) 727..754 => -4.9 mm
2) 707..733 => -1.0 mm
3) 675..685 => -0.2 mm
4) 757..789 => -0.9 mm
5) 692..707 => -0.5 mm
